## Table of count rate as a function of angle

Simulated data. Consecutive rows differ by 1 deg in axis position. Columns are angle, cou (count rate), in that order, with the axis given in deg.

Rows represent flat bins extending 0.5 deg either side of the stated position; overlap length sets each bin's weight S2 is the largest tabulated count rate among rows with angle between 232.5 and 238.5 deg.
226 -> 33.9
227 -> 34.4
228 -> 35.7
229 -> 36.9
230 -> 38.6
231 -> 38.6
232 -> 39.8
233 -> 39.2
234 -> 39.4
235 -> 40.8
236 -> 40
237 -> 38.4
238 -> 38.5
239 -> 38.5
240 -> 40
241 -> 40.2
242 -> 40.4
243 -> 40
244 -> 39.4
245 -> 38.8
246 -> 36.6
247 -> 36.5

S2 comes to 40.8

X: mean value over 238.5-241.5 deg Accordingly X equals 39.6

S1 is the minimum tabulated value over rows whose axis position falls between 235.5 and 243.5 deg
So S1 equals 38.4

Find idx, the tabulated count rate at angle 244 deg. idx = 39.4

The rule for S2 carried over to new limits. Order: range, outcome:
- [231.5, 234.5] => 39.8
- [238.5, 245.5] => 40.4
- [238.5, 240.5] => 40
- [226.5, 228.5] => 35.7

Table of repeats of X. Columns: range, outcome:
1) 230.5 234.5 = 39.2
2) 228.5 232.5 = 38.5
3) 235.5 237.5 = 39.2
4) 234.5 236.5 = 40.4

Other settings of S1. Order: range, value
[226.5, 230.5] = 34.4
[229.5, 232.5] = 38.6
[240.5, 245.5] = 38.8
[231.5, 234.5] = 39.2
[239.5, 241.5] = 40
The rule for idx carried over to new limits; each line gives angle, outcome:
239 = 38.5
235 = 40.8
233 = 39.2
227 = 34.4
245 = 38.8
